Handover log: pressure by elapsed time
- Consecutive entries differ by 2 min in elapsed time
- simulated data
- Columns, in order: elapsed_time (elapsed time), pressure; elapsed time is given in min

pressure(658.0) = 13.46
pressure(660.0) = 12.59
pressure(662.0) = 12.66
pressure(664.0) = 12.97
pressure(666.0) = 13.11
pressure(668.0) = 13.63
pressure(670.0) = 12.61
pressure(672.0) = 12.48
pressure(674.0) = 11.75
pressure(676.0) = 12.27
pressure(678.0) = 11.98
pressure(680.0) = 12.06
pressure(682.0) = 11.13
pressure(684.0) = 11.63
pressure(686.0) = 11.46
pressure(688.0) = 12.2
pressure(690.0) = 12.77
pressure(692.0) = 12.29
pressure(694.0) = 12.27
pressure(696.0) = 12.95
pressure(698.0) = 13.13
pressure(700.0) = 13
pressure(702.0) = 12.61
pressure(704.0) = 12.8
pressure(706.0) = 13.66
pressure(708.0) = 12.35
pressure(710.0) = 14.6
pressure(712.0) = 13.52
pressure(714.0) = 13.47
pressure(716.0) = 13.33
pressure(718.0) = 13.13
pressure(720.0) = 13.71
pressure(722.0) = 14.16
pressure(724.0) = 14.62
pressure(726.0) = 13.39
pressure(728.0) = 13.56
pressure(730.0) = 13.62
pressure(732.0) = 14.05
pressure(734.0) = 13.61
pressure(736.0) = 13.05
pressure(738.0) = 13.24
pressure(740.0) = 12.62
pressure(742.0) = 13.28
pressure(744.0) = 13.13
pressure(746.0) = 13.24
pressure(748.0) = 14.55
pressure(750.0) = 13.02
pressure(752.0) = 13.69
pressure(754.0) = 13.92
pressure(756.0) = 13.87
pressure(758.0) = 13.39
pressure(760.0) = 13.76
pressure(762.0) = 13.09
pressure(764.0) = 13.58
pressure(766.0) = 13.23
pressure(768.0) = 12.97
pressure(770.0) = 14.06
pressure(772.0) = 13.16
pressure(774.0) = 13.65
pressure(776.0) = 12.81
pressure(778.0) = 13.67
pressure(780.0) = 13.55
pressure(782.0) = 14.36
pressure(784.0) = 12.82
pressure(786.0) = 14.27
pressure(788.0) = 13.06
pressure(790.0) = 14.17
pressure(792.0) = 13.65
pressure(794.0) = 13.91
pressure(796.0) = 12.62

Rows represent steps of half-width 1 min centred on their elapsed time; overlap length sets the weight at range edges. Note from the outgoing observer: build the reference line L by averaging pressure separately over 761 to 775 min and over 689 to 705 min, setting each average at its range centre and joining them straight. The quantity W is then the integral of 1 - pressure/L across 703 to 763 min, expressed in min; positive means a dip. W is -2.1 min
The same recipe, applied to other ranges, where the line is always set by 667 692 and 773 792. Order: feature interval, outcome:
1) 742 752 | -0.3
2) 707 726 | -1.4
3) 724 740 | -0.8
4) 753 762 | -0.3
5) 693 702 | -0.3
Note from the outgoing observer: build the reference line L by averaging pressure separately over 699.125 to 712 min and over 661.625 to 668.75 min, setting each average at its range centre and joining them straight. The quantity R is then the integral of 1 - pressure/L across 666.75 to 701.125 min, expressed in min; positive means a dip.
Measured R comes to 2.1 min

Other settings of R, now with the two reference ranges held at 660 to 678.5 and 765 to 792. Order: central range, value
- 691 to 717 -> -0.3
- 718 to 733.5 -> -0.9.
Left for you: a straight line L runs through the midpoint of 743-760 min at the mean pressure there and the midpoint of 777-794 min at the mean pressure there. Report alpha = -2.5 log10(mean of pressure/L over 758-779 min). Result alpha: 0.02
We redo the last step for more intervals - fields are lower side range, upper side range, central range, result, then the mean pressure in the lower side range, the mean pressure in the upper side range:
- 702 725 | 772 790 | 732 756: 0.01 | 13.5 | 13.5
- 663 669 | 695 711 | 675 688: 0.12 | 13.2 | 13.1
